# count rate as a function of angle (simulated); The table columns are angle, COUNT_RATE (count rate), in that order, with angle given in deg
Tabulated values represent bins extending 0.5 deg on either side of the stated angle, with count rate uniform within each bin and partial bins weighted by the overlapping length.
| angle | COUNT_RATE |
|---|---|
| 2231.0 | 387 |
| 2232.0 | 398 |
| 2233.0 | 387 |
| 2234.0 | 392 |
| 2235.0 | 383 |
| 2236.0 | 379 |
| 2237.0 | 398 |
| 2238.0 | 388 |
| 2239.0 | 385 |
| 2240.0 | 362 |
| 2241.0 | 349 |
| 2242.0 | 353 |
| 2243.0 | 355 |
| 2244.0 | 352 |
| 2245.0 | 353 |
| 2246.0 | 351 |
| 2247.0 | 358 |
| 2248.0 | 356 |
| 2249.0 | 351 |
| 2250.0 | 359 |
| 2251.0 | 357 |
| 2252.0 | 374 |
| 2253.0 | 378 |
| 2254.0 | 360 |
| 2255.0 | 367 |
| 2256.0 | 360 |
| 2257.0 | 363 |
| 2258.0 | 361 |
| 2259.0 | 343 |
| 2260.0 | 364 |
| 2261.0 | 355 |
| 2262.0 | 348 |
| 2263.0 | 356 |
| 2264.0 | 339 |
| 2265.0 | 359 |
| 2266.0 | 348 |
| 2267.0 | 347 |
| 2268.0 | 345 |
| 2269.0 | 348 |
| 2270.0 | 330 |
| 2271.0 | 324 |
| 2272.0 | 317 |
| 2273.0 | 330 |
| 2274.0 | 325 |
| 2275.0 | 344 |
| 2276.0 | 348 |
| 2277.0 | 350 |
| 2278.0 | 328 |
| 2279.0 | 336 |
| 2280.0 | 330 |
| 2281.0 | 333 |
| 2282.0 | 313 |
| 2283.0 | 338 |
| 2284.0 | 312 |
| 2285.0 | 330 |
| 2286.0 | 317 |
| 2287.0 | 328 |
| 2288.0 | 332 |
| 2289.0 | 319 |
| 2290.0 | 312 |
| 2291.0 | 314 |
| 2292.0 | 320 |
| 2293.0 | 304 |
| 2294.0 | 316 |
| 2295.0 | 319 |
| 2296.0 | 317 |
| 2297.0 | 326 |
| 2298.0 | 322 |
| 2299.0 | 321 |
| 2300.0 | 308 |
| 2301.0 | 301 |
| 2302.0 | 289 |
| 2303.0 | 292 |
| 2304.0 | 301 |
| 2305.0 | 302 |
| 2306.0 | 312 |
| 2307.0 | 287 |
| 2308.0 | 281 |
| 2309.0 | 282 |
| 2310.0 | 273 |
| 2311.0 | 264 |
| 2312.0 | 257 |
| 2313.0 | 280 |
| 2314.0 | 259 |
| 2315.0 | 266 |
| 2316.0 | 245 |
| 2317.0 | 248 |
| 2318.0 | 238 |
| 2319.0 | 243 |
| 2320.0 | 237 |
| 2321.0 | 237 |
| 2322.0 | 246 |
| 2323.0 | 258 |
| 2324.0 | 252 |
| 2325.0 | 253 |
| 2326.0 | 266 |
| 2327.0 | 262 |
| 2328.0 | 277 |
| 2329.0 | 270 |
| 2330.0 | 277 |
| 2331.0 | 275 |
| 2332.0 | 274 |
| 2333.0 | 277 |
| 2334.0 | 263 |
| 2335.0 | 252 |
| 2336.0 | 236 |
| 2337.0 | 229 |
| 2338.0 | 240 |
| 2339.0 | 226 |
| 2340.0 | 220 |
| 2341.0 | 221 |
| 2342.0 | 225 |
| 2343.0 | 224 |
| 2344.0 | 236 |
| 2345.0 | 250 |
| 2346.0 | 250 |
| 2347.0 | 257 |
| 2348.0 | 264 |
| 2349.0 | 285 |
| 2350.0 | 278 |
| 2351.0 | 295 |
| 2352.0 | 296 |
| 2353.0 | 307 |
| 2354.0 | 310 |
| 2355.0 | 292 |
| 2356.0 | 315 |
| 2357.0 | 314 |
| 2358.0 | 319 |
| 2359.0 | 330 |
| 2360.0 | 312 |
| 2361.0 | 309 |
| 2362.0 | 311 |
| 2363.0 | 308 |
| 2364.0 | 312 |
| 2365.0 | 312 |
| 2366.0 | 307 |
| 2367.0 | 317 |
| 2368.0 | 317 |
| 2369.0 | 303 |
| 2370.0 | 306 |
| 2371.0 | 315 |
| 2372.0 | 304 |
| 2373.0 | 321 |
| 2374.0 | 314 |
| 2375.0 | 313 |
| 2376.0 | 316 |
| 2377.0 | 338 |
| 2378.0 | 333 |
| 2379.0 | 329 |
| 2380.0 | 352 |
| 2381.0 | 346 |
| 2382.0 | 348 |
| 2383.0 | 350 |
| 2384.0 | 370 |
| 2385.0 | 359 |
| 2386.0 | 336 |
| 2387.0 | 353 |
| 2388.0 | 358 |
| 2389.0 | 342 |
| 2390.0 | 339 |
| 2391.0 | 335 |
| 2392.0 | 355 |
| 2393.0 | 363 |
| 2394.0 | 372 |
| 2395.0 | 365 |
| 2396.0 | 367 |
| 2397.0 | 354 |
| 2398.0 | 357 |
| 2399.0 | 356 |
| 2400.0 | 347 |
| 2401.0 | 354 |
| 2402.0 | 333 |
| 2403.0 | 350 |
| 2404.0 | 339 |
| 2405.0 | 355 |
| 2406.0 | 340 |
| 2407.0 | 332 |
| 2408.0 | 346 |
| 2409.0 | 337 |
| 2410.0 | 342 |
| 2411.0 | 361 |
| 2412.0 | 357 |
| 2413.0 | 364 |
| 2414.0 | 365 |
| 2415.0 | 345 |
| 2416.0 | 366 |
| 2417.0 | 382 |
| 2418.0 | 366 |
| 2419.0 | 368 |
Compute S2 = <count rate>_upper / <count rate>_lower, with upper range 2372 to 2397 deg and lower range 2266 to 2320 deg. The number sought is 1.12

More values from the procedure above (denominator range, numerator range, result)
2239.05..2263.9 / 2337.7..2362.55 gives 0.77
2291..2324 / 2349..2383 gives 1.11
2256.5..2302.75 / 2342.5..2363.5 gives 0.87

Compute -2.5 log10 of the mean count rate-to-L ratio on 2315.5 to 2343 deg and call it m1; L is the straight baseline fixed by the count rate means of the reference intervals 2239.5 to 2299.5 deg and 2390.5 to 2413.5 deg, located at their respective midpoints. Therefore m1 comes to 0.35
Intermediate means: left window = 340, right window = 351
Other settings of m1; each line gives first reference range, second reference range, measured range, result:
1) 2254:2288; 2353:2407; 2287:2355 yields 0.22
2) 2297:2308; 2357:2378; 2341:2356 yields 0.16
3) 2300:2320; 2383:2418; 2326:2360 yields 0.13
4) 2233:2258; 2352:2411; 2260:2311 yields 0.11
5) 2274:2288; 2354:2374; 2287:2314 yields 0.09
